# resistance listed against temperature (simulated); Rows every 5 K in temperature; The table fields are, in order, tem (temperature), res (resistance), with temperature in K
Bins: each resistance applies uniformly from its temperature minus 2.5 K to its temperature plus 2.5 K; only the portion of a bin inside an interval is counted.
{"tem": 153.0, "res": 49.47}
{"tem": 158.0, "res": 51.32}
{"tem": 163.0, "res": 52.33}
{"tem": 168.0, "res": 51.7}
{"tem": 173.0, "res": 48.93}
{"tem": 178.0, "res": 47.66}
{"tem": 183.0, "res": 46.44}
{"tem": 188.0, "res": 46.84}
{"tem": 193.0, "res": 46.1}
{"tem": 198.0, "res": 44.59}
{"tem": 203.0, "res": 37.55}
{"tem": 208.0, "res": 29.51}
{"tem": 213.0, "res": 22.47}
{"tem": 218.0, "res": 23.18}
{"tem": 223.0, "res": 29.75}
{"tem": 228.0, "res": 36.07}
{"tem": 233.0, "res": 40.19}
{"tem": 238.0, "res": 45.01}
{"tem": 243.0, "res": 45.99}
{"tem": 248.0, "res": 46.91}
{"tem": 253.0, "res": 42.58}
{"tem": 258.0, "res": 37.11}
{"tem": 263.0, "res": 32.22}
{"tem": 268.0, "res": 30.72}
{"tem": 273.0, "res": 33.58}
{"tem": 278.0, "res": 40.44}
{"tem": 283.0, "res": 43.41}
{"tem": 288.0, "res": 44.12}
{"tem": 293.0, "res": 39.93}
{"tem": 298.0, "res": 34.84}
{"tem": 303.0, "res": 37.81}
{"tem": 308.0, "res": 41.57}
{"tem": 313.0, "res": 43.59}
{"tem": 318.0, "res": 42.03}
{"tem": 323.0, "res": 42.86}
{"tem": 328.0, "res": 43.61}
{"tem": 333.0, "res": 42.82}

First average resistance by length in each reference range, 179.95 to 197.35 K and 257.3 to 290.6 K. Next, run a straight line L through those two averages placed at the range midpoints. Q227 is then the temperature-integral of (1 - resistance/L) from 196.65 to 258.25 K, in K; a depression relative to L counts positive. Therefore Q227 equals 7.49 K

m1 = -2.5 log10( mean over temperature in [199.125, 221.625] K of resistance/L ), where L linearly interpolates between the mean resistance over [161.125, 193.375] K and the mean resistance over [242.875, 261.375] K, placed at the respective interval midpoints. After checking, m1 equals 0.49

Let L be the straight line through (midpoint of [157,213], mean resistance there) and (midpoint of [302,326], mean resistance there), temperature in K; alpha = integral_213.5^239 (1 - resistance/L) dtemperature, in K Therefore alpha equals 6.06 K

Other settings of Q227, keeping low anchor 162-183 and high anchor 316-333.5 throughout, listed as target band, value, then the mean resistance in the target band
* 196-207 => 2.0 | 39.3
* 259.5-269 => 2.8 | 32.2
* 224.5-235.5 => 2.3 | 37.4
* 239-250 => 0.0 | 46.2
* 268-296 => 3.4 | 39.3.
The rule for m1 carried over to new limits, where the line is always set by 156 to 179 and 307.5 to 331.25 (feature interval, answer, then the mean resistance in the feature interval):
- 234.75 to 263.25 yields 0.10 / 42.3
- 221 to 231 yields 0.38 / 33.4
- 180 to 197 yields 0.07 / 46.3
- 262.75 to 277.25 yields 0.34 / 33.2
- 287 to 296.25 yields 0.08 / 41.1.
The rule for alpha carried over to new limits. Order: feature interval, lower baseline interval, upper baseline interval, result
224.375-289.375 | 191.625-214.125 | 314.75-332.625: -0.6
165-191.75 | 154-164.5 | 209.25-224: -3.7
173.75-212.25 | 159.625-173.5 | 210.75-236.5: 0.1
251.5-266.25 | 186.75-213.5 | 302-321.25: 1.3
